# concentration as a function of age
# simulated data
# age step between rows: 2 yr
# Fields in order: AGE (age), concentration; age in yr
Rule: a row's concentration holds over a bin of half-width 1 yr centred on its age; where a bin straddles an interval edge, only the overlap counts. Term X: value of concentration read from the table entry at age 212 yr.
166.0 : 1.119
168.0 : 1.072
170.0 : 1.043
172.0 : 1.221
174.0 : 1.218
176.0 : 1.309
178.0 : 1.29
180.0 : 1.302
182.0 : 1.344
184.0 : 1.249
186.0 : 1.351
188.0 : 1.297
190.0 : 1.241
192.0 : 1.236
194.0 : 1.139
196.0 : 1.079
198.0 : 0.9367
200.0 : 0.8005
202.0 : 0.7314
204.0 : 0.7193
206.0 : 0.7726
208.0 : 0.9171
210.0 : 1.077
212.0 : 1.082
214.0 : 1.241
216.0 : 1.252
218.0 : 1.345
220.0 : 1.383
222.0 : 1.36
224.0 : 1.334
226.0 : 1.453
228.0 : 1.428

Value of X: 1.082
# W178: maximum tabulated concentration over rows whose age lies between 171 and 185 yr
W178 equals 1.344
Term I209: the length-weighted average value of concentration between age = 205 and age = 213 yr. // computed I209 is 0.962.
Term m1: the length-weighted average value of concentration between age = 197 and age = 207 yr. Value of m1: 0.792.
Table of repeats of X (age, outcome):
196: 1.079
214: 1.241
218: 1.345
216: 1.252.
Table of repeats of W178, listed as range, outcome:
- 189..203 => 1.241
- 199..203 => 0.8005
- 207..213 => 1.082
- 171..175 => 1.221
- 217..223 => 1.383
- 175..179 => 1.309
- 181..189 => 1.351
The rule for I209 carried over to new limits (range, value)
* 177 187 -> 1.31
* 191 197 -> 1.15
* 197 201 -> 0.869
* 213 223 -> 1.32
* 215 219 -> 1.3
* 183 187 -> 1.3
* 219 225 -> 1.36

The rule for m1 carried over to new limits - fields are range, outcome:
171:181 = 1.27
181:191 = 1.3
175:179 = 1.3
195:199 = 1.01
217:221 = 1.36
